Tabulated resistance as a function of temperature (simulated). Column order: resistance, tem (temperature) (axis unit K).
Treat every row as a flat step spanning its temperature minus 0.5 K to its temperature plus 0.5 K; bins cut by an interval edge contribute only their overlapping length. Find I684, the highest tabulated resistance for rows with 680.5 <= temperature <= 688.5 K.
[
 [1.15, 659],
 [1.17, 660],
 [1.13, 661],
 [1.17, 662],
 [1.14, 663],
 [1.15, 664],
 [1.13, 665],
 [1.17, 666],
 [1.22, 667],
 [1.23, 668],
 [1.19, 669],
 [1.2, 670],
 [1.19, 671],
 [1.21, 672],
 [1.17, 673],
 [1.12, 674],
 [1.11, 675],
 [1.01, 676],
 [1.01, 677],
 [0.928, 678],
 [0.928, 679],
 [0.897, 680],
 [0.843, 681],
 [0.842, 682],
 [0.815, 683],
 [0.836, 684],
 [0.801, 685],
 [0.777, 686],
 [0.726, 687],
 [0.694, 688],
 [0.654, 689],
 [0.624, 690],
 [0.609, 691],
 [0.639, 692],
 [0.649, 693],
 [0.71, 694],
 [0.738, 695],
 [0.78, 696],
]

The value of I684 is 0.843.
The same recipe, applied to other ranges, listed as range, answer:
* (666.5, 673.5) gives 1.23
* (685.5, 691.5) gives 0.777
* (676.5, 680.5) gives 1.01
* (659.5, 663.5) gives 1.17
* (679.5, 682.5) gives 0.897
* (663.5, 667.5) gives 1.22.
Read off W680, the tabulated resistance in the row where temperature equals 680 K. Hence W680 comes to 0.897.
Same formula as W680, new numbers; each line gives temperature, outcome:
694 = 0.71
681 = 0.843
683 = 0.815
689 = 0.654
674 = 1.12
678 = 0.928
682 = 0.842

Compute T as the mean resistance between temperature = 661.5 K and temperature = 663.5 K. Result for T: 1.15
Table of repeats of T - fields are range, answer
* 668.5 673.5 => 1.19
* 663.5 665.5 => 1.14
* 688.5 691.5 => 0.629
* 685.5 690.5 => 0.695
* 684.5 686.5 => 0.789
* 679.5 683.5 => 0.849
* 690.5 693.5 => 0.632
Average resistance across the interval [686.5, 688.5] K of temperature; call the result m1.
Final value 0.71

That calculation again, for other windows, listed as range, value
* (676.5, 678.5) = 0.969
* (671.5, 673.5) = 1.19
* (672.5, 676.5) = 1.1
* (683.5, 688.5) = 0.767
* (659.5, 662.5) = 1.16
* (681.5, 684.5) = 0.831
